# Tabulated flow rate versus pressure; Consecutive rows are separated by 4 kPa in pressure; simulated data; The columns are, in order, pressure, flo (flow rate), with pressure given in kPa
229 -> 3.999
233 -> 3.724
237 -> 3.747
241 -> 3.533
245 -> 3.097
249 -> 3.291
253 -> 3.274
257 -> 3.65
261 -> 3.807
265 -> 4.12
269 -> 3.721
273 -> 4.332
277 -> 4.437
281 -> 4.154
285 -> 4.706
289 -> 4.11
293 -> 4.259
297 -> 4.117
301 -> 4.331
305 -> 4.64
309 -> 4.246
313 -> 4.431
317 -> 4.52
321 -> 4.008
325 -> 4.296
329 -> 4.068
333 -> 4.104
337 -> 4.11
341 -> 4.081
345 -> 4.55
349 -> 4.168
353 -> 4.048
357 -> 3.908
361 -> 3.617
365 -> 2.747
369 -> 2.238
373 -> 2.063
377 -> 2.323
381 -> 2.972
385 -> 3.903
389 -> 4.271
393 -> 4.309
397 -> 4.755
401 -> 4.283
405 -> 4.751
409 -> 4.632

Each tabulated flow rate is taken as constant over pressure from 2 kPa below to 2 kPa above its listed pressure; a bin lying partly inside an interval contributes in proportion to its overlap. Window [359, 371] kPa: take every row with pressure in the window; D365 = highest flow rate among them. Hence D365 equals 3.617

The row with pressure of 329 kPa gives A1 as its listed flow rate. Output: 4.068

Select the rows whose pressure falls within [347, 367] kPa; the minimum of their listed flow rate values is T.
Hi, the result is 2.747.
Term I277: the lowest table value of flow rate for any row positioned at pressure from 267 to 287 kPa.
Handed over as 3.721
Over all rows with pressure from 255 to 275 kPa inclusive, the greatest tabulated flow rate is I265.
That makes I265 4.332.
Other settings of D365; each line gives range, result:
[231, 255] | 3.747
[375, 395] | 4.309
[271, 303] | 4.706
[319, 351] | 4.55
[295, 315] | 4.64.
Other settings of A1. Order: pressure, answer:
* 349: 4.168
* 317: 4.52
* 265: 4.12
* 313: 4.431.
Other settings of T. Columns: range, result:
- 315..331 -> 4.008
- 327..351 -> 4.068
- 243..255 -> 3.097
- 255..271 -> 3.65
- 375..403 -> 2.323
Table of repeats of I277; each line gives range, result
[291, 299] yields 4.117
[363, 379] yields 2.063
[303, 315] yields 4.246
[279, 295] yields 4.11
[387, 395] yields 4.271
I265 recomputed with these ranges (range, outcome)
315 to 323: 4.52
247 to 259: 3.65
